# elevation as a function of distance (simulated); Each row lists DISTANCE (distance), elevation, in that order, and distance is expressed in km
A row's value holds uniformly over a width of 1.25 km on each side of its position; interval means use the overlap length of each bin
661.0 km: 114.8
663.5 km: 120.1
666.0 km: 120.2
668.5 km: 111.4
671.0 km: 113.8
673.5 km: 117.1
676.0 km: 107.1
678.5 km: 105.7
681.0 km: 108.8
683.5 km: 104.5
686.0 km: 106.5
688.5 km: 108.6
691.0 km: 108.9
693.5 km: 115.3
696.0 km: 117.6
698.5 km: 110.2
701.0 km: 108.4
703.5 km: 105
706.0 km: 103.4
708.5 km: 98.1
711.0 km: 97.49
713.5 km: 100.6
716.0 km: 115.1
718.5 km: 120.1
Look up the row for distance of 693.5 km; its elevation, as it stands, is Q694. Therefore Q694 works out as 115.3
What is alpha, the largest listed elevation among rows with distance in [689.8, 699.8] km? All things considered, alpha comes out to 117.6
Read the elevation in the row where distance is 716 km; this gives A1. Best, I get 115.1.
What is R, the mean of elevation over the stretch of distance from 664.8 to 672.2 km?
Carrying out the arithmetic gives 115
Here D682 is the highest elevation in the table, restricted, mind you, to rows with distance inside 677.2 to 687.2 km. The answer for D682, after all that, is 108.8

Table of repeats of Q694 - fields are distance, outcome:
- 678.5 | 105.7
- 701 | 108.4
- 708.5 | 98.1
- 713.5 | 100.6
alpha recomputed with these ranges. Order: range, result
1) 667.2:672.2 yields 113.8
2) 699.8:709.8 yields 108.4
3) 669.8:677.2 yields 117.1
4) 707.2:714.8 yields 100.6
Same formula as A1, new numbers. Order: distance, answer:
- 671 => 113.8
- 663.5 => 120.1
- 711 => 97.49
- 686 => 106.5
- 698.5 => 110.2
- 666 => 120.2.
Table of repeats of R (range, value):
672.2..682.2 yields 110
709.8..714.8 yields 99.2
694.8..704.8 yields 110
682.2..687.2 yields 106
